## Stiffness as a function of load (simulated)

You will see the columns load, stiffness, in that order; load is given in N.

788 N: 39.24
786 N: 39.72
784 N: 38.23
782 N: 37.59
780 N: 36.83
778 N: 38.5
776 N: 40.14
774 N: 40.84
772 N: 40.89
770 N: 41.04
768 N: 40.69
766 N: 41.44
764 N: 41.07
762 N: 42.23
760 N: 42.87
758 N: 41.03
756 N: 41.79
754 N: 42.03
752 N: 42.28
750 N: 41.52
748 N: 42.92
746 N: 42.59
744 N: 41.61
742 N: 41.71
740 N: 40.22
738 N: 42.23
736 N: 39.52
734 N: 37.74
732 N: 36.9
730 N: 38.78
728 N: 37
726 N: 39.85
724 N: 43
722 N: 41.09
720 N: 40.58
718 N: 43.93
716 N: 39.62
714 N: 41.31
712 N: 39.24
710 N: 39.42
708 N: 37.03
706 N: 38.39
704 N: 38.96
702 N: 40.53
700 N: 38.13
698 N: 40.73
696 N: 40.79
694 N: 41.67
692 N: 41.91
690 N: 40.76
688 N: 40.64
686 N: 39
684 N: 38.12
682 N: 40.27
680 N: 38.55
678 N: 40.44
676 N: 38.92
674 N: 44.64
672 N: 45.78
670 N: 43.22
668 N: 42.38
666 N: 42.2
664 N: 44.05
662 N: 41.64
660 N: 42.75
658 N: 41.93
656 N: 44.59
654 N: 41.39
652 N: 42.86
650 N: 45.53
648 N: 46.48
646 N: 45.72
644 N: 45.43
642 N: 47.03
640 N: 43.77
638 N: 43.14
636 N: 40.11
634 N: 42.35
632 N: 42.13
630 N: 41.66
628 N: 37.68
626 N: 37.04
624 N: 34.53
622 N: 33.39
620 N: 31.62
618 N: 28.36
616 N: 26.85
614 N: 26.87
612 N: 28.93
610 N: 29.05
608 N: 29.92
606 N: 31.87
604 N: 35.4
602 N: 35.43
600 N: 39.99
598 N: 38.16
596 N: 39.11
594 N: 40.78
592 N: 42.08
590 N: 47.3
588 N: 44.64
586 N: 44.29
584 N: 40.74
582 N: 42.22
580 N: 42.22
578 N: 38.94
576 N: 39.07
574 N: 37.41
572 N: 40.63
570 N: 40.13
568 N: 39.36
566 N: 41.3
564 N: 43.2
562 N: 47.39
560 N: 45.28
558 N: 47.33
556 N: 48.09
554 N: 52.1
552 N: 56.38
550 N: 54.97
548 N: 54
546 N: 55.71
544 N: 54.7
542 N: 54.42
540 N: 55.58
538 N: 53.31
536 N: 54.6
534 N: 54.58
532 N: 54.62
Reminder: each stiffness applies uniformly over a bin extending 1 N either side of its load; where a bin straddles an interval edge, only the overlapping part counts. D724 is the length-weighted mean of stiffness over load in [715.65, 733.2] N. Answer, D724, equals 40.1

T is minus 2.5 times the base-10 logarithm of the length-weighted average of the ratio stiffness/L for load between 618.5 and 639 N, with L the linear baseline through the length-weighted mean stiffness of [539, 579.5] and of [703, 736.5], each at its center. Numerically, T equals 0.15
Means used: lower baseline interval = 47.2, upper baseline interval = 39.6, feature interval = 38.1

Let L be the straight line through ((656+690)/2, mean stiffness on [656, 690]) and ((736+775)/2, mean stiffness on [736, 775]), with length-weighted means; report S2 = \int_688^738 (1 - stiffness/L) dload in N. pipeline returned 1.99 N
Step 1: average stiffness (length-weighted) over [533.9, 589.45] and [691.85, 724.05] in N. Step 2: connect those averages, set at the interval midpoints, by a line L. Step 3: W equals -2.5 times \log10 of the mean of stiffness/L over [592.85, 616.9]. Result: 0.32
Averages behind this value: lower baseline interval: 47.1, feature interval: 33.6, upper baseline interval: 40.3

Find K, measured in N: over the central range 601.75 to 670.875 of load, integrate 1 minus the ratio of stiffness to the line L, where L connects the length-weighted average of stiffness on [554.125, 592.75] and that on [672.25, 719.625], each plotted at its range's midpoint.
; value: 4.5 N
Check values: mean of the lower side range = 42.9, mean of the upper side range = 40.2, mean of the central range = 38.8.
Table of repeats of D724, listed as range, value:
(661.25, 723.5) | 40.8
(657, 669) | 42.5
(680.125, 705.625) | 40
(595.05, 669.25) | 38.7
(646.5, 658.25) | 44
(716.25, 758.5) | 40.8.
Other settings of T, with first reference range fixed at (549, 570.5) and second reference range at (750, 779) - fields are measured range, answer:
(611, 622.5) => 0.48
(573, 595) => 0.11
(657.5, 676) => 0.03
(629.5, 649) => 0.02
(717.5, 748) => 0.04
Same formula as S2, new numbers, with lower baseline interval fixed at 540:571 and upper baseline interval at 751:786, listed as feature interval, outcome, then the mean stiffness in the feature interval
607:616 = 3.53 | 28.5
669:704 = 2.46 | 40.8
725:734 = 0.86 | 38.1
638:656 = 0.31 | 44.7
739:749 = -0.07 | 41.8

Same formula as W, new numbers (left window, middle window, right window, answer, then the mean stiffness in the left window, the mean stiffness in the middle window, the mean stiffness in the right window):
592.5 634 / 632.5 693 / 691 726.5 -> -0.13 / 34.7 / 42.5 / 40.4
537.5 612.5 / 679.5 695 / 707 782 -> 0.04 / 43.5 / 40.2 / 40.5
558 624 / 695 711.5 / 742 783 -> 0.02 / 38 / 39.2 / 41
